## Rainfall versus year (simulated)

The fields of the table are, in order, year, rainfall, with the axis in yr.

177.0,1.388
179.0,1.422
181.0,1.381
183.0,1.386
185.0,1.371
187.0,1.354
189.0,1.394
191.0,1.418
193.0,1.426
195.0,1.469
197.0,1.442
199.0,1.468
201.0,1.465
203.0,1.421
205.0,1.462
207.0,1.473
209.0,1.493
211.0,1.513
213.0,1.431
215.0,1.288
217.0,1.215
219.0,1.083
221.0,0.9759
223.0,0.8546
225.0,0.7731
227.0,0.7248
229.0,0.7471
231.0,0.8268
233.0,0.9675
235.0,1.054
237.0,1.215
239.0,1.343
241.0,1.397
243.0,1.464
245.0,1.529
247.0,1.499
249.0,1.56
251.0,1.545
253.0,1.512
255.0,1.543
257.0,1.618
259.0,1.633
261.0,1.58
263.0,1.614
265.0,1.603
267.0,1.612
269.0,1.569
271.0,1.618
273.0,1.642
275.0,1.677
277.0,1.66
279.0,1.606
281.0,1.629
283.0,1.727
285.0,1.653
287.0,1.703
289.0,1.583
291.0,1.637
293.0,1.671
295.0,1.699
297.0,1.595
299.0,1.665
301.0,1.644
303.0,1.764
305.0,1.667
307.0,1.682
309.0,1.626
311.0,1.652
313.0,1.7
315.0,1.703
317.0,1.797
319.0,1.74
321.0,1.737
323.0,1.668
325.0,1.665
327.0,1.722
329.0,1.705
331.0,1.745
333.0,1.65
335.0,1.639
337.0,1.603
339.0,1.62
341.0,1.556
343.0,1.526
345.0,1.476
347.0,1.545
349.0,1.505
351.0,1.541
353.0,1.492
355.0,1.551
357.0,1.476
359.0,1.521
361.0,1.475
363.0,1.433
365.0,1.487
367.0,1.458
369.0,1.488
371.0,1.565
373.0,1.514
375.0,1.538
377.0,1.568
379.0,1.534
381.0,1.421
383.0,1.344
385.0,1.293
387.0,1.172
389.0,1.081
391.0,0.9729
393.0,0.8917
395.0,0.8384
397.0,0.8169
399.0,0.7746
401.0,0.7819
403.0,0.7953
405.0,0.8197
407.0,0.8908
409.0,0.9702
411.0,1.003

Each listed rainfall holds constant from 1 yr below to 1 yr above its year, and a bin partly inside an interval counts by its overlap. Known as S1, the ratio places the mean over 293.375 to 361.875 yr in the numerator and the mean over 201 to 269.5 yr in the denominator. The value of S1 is 1.23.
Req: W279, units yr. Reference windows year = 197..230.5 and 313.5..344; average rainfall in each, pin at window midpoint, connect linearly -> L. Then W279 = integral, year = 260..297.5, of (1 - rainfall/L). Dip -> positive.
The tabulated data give -4.2 yr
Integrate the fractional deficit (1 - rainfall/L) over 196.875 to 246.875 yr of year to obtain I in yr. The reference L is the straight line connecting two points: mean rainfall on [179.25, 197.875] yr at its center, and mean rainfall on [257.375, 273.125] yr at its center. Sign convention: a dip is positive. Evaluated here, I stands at 8.8 yr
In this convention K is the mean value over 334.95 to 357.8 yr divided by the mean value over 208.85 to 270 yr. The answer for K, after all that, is 1.2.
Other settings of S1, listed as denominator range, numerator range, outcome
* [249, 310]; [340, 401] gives 0.83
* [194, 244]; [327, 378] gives 1.27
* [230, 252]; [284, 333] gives 1.29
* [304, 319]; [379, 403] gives 0.62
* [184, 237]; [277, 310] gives 1.34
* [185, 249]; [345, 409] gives 1.00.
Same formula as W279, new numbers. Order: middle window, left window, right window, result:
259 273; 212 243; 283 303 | -1.9 yr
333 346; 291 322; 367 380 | 0.3 yr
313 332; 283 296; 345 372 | -1.6 yr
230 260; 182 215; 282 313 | 3.2 yr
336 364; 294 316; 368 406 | -2.6 yr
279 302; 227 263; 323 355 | -2.9 yr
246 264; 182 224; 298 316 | -0.6 yr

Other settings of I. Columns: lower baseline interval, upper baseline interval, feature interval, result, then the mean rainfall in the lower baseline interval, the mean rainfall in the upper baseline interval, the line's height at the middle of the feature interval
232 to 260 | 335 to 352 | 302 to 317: -1.9 yr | 1.42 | 1.55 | 1.51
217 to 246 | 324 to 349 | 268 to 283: -3.9 yr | 1.07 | 1.62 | 1.3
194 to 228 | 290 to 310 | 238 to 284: -2.5 yr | 1.27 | 1.66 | 1.49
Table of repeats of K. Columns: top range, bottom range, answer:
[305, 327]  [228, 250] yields 1.37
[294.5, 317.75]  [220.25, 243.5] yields 1.65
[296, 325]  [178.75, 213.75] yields 1.18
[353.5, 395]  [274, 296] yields 0.83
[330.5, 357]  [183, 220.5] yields 1.12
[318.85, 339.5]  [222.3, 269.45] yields 1.27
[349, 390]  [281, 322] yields 0.86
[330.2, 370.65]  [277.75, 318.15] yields 0.92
